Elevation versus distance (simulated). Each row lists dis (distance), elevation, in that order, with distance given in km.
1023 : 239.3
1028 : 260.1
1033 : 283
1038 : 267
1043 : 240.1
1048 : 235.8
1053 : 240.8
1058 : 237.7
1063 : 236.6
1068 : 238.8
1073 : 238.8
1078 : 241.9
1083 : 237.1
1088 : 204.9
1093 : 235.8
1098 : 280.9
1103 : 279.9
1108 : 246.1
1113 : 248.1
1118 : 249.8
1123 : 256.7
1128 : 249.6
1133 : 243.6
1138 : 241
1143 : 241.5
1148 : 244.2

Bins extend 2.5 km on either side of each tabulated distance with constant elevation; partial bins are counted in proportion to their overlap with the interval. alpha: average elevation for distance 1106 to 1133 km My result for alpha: 250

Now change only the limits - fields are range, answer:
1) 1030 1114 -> 247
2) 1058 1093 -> 234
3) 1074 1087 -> 235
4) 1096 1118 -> 262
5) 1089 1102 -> 255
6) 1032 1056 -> 251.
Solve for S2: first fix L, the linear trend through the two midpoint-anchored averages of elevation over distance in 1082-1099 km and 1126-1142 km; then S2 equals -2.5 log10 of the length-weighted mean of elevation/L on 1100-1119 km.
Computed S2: -0.08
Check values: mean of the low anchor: 236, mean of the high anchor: 244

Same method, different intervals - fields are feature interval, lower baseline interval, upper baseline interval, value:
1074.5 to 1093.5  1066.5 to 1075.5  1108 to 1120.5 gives 0.05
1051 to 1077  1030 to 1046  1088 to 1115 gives 0.09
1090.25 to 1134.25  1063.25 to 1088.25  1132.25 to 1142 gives -0.07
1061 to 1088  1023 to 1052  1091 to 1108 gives 0.11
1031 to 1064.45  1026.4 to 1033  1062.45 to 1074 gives 0.03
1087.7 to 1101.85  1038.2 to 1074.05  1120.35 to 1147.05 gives -0.03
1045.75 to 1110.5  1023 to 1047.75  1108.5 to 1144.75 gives 0.04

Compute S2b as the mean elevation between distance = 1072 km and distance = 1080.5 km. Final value 241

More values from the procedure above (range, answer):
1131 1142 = 242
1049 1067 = 238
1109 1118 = 248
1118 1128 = 253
